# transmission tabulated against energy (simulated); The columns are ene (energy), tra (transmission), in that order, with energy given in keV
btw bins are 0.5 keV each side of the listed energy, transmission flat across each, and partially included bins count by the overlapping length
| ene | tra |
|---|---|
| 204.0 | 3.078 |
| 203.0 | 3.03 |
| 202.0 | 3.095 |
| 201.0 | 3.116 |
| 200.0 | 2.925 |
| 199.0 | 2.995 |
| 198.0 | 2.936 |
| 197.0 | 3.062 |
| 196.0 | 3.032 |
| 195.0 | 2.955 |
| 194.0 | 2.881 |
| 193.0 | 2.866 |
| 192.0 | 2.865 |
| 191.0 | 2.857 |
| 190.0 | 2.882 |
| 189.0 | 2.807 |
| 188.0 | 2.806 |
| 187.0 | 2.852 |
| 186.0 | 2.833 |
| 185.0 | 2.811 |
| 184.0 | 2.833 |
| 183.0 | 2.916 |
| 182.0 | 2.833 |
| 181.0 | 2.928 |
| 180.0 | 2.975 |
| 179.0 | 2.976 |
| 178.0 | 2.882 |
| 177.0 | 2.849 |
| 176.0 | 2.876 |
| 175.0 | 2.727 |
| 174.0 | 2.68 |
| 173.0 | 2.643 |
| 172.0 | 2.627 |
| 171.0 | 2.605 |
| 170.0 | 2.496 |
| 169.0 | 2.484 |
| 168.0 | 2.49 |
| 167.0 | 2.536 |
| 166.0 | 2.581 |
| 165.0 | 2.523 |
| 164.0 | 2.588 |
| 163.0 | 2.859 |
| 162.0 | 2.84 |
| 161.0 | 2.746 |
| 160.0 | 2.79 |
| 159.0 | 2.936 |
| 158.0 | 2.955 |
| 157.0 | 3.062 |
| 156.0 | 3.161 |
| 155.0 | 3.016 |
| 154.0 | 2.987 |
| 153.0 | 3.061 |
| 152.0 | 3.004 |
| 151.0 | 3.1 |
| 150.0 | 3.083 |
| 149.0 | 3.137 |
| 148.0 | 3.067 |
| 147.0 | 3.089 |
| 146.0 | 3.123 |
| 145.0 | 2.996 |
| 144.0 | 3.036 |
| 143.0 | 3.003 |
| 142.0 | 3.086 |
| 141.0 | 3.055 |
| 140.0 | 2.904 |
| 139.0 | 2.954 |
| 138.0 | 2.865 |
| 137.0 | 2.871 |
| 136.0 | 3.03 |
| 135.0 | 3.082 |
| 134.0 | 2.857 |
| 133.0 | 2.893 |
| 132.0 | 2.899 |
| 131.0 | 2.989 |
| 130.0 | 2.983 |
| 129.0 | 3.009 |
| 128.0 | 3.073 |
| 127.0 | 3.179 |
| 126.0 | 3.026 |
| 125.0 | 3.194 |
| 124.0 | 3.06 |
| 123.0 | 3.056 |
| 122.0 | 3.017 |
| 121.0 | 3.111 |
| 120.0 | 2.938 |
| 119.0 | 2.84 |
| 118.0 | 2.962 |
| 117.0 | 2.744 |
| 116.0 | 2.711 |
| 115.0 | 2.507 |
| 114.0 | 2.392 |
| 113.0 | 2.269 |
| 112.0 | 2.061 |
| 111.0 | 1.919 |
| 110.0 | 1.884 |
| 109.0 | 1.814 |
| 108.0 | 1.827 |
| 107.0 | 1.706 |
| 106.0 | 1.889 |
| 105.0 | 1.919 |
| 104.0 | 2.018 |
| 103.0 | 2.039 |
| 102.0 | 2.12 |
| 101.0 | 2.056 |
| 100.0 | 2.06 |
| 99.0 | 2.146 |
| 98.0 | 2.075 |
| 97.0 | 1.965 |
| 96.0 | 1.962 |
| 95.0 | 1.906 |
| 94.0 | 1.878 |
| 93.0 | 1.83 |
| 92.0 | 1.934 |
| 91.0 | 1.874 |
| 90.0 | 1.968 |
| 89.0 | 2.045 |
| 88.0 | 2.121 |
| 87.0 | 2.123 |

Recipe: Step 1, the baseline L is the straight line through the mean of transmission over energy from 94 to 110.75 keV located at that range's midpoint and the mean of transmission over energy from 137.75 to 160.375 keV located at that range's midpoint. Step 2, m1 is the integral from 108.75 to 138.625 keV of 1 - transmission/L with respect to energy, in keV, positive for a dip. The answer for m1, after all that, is -4.1 keV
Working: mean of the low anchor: 1.96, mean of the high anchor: 3.02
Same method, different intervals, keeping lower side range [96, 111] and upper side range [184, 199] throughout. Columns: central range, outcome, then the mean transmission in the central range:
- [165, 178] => 0.2 keV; 2.64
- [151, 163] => -2.1 keV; 2.96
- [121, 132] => -4.2 keV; 3.05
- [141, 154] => -3.4 keV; 3.06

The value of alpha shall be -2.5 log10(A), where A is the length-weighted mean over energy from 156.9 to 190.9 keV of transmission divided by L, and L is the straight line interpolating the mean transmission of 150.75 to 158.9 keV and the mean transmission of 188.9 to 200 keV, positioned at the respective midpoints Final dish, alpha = 0.08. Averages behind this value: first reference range 3.04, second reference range 2.93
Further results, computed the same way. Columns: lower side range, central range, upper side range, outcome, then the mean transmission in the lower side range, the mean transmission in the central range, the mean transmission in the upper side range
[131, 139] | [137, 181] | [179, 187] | 0.01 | 2.93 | 2.87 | 2.88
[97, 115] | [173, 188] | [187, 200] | -0.03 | 2.02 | 2.85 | 2.91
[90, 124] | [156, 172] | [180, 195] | -0.01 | 2.23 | 2.71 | 2.86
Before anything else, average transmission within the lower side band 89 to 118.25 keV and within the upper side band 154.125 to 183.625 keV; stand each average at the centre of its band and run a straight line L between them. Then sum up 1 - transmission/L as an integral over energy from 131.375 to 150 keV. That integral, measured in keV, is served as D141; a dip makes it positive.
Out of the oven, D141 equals -3.9 keV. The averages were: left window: 2.08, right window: 2.78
